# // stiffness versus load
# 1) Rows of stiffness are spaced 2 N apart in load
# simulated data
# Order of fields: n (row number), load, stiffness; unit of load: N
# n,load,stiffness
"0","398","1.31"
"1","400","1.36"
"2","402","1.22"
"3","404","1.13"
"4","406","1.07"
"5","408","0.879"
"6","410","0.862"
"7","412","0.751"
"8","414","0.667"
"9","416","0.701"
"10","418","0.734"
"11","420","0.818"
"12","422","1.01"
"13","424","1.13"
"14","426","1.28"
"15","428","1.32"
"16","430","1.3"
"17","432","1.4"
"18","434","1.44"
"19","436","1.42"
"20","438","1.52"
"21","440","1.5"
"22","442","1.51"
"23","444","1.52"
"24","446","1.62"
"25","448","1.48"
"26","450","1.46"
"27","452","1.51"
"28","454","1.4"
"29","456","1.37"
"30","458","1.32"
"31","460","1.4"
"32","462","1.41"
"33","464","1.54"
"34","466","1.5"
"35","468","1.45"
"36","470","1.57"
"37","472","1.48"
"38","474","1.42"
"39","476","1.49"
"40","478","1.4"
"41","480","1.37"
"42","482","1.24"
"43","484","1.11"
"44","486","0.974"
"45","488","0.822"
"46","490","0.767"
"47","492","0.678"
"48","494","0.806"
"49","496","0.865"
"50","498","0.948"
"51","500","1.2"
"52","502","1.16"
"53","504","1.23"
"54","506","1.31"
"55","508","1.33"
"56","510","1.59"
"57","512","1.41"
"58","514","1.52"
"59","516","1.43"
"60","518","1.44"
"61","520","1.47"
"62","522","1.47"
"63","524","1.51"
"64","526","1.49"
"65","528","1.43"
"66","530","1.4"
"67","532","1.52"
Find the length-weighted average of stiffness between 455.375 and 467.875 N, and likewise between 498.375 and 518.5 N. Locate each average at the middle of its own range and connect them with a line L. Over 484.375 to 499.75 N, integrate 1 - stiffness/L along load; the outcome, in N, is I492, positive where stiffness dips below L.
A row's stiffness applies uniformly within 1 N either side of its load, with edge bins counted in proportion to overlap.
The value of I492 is 5.7 N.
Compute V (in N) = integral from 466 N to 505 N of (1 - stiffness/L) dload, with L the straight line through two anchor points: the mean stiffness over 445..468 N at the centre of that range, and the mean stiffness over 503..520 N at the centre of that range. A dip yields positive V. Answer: 7.3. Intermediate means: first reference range 1.46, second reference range 1.41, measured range 1.17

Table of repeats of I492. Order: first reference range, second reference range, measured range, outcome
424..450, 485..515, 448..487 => -3.6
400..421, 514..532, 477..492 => 2.3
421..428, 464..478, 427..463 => -3.8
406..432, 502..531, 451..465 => -3.2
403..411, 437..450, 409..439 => 3.9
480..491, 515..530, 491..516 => 1.3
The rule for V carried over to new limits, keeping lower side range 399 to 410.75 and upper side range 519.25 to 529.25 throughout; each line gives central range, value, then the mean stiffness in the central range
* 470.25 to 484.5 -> -0.6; 1.38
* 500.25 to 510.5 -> 0.8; 1.3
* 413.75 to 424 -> 2.8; 0.828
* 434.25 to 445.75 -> -2.8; 1.5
